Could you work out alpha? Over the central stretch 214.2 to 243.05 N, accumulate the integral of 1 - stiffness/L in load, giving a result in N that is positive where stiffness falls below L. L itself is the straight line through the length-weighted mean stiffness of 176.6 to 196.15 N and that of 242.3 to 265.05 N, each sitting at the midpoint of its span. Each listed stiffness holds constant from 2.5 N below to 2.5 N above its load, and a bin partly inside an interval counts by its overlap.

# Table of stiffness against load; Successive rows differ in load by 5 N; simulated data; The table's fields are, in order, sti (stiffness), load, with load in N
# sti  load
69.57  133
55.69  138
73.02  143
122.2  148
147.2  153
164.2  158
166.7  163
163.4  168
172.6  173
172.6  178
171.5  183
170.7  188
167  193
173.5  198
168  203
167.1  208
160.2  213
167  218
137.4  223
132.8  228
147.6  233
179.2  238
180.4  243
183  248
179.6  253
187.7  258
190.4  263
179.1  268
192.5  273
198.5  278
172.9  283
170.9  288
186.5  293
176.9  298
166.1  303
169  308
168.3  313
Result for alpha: 3.8 N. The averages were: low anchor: 170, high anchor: 184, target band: 156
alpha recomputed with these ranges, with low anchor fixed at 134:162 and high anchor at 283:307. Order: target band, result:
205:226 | -2.46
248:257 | -1.45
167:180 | -4.88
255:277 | -3.47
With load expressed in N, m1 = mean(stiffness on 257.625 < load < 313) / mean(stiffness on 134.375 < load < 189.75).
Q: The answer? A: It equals 1.3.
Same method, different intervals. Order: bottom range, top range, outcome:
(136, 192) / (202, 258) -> 1.14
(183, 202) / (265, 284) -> 1.10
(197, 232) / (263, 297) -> 1.17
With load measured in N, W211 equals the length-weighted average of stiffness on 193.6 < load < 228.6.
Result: 160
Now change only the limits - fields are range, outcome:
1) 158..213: 169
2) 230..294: 180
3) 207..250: 161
